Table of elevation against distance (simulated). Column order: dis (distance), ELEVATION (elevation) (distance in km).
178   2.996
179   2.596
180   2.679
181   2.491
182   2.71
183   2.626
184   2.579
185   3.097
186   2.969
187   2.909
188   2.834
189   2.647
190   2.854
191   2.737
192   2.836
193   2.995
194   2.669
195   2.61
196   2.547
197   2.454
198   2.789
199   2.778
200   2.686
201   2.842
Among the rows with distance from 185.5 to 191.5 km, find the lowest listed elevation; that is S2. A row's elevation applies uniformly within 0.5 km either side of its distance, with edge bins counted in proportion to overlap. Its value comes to 2.647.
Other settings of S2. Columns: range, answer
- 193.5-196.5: 2.547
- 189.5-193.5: 2.737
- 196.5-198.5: 2.454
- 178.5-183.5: 2.491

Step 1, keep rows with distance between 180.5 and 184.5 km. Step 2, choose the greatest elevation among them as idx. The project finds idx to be 2.71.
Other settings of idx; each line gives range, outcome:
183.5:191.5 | 3.097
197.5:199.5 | 2.789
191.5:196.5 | 2.995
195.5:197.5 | 2.547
